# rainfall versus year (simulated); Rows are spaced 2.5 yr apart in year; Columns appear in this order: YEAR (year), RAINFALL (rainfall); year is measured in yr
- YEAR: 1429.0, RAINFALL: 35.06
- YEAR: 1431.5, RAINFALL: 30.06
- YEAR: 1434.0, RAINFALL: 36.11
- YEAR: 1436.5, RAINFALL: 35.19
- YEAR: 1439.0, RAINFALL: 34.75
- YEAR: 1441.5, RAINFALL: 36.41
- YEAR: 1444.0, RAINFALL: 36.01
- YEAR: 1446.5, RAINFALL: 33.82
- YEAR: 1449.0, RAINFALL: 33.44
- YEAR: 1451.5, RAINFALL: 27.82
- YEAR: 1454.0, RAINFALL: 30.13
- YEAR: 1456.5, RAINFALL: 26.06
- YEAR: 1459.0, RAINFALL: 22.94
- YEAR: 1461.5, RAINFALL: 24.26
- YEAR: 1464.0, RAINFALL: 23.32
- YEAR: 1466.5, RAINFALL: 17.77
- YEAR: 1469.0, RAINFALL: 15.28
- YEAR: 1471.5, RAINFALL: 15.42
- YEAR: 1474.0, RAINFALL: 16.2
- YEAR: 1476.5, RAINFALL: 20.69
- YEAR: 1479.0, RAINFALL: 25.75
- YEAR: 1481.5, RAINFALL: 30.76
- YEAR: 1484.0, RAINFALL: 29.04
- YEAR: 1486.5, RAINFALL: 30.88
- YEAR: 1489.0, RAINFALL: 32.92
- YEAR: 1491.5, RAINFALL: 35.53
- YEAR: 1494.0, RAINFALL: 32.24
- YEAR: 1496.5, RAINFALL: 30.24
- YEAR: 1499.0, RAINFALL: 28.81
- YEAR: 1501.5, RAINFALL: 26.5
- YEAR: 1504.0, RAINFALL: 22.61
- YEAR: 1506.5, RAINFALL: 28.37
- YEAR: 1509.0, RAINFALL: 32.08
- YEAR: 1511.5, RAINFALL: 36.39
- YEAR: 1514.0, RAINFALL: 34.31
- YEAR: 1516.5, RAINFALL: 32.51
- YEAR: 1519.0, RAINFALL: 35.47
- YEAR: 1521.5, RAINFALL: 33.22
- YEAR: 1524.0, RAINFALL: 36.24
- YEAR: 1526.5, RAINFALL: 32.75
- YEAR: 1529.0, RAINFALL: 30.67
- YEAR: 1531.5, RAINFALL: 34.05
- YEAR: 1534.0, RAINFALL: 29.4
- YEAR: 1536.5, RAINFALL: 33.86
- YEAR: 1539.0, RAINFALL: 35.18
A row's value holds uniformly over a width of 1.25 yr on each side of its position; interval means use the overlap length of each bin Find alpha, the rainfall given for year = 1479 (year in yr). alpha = 25.75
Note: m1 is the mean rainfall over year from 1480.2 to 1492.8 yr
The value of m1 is 31.8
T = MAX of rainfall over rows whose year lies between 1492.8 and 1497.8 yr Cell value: 32.24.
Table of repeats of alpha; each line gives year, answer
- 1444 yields 36.01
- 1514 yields 34.31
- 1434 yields 36.11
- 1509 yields 32.08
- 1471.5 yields 15.42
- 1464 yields 23.32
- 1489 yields 32.92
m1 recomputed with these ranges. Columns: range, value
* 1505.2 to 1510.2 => 30.1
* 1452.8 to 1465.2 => 25.3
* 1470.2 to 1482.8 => 21.8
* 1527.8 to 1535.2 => 31.4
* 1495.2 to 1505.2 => 27.1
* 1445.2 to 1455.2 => 31.3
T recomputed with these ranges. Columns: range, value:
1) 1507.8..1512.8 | 36.39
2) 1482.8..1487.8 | 30.88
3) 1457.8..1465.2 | 24.26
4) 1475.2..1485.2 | 30.76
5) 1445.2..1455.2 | 33.82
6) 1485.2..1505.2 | 35.53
